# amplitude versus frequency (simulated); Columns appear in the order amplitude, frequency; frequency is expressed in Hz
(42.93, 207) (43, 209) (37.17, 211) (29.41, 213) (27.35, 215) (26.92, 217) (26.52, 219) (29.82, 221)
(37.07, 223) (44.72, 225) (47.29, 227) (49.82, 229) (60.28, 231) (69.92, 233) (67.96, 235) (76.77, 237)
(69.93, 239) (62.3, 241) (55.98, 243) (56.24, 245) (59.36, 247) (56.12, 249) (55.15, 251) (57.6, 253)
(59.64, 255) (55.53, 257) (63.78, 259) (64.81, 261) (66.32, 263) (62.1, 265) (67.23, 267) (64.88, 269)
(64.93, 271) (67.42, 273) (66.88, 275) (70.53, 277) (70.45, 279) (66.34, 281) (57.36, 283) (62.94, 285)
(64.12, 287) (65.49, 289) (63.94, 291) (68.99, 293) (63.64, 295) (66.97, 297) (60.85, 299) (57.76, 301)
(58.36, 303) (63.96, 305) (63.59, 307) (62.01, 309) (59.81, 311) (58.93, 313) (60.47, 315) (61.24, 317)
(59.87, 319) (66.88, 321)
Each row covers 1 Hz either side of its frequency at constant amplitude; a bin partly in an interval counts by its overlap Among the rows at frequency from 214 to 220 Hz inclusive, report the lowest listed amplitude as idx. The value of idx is 26.52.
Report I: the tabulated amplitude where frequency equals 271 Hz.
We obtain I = 64.93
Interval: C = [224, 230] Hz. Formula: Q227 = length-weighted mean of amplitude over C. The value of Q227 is 47.3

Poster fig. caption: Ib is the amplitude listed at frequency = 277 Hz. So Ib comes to 70.53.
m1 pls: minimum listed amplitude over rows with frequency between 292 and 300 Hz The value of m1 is 60.85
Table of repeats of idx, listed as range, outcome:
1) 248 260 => 55.15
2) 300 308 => 57.76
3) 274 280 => 66.88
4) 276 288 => 57.36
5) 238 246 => 55.98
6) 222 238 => 37.07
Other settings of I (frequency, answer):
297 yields 66.97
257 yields 55.53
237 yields 76.77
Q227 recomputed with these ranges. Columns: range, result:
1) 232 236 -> 68.9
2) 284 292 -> 64.1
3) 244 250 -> 57.2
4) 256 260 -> 59.7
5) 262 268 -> 65.2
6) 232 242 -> 69.4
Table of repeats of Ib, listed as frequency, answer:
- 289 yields 65.49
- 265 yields 62.1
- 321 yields 66.88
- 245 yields 56.24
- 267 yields 67.23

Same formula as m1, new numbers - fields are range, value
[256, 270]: 55.53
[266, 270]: 64.88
